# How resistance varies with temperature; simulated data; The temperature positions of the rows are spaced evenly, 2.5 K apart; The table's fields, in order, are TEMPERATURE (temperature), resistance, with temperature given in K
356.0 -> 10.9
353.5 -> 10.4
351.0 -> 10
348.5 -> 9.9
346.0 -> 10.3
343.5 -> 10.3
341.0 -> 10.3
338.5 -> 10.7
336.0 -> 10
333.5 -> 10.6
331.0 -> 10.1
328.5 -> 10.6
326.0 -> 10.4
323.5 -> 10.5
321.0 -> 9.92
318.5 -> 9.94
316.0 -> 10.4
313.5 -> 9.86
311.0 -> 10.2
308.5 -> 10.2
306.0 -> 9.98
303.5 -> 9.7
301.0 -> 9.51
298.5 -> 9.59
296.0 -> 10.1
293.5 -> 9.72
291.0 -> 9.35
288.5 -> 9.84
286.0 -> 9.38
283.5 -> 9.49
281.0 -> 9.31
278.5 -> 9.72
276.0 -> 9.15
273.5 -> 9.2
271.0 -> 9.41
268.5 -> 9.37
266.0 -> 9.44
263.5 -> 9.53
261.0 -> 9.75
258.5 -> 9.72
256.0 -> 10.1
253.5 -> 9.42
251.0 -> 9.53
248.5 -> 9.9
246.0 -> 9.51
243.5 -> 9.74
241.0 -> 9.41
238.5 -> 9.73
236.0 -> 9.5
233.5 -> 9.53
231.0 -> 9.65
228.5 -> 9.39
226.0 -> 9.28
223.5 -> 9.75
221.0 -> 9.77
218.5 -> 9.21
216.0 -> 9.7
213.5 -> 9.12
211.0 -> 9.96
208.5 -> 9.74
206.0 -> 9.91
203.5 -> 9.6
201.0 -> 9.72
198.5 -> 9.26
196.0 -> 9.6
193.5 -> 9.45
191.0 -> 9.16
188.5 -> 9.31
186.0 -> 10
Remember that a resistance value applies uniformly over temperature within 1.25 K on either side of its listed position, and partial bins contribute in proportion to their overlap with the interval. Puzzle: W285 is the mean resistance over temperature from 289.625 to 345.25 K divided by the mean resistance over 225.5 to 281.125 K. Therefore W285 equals 1.06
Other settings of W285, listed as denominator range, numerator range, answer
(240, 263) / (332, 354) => 1.06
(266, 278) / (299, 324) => 1.07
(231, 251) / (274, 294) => 0.99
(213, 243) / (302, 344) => 1.07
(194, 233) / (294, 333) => 1.05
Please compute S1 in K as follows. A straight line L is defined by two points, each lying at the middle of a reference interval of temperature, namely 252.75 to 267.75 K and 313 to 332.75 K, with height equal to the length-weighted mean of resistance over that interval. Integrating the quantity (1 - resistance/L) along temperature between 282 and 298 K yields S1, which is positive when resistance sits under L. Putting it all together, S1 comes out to 0.5 K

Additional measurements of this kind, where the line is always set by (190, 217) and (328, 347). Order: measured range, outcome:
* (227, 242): 0.3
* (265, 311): 2.1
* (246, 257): 0.2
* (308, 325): 0.1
